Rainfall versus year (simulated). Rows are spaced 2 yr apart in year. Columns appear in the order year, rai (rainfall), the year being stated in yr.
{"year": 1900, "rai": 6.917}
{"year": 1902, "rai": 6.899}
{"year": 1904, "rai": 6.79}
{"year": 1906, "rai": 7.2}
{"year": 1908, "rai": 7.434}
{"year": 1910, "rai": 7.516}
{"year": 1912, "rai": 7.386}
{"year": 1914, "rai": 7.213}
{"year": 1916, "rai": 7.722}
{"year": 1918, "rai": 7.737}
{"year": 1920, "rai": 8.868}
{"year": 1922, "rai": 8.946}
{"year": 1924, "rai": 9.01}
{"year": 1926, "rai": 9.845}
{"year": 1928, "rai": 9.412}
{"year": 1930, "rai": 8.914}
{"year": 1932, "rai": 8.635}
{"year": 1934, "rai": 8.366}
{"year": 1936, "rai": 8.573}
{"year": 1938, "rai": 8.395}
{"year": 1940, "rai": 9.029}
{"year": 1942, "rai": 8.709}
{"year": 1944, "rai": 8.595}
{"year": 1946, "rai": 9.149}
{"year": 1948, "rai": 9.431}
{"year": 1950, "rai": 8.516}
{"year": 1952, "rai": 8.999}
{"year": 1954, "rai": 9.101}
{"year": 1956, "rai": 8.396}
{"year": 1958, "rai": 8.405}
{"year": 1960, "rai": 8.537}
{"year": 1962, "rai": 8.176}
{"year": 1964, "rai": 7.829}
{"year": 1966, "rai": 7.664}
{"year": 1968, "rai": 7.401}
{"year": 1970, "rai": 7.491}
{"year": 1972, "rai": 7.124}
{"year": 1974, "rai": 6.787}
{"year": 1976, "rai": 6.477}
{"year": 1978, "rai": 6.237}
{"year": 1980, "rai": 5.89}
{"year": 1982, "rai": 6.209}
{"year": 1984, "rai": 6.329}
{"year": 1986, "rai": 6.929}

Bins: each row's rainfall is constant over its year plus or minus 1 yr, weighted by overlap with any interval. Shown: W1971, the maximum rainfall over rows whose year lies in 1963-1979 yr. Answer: 7.829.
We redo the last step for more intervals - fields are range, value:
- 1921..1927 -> 9.845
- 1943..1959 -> 9.431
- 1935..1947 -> 9.149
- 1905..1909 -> 7.434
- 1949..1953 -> 8.999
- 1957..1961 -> 8.537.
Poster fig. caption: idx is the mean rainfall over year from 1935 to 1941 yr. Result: 8.67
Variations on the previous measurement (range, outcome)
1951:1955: 9.05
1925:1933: 9.2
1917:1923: 8.52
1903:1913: 7.27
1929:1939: 8.58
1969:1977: 6.97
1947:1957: 8.89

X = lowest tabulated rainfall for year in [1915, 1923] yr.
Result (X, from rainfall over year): 7.722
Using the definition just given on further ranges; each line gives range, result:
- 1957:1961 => 8.405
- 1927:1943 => 8.366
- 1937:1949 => 8.395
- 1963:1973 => 7.124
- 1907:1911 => 7.434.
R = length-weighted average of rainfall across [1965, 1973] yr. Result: 7.42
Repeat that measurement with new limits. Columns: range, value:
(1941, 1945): 8.65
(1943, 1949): 9.06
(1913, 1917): 7.47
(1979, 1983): 6.05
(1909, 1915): 7.37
